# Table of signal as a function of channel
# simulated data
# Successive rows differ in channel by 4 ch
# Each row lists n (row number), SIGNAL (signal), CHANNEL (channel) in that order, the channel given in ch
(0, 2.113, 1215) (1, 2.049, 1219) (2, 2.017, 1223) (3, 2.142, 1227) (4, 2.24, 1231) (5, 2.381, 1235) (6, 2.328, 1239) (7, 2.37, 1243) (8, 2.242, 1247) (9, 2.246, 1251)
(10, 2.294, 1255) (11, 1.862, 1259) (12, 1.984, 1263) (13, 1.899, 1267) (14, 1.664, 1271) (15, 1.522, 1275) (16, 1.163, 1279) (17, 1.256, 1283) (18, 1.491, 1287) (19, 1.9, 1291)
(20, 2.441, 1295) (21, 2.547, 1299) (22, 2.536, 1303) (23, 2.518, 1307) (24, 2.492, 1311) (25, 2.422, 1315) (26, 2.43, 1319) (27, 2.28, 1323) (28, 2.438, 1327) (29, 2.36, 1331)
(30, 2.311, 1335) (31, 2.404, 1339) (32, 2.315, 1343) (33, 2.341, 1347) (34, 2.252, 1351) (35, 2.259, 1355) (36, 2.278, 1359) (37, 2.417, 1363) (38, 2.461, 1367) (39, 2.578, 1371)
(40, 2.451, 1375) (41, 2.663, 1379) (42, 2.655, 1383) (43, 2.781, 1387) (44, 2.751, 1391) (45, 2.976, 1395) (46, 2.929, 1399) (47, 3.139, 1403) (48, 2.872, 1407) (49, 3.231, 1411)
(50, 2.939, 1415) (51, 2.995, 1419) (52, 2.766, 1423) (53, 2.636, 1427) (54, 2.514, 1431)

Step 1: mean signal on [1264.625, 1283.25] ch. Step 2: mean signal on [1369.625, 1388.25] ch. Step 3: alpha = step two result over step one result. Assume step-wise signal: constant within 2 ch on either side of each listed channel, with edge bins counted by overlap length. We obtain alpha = 1.71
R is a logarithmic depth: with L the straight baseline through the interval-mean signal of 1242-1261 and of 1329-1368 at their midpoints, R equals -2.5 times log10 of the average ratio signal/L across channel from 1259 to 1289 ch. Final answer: 0.37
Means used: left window 2.19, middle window 1.59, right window 2.34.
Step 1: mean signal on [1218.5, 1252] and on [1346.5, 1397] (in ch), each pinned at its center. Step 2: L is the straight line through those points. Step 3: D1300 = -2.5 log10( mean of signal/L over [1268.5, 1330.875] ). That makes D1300 0.15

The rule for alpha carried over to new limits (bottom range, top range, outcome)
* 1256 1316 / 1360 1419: 1.40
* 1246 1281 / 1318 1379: 1.28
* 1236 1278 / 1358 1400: 1.30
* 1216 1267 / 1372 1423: 1.32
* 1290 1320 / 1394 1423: 1.23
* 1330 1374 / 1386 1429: 1.23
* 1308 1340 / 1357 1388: 1.06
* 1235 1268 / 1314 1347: 1.09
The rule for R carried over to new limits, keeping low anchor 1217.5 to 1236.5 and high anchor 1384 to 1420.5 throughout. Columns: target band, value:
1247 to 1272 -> 0.14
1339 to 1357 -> 0.17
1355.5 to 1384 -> 0.13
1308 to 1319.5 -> 0.04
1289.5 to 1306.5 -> 0.04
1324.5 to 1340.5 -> 0.11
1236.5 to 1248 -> -0.04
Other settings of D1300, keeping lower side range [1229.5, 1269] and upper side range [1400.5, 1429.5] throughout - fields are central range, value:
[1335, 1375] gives 0.13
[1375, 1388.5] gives 0.05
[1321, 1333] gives 0.08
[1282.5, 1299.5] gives 0.23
